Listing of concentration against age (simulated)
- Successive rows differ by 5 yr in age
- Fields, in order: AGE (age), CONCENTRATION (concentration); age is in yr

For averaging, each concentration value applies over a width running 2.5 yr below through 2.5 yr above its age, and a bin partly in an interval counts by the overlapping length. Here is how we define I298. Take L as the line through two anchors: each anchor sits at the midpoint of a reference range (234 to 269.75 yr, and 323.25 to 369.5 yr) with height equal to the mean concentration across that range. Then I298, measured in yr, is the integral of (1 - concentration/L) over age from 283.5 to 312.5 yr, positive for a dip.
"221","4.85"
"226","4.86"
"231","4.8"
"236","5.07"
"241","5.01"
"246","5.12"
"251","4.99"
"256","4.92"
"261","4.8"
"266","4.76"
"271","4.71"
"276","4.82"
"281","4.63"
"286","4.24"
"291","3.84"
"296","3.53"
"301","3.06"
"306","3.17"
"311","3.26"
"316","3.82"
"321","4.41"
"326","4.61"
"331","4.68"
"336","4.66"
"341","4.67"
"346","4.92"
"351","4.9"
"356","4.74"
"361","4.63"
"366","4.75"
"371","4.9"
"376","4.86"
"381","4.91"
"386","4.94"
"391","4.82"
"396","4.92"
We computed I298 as 7.9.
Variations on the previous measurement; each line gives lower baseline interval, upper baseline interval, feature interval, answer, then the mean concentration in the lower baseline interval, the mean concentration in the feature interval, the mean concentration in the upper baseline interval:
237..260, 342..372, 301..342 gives 6.6 yr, 5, 4.07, 4.8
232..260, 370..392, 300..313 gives 4.7 yr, 5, 3.17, 4.89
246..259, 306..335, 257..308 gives 4.7 yr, 4.98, 4.19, 4.1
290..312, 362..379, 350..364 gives -0.7 yr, 3.35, 4.74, 4.82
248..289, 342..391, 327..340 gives 0.4 yr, 4.73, 4.66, 4.83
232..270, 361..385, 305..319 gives 4.0 yr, 4.94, 3.48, 4.84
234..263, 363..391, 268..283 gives 0.7 yr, 4.99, 4.72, 4.86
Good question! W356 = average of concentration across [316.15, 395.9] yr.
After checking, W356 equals 4.74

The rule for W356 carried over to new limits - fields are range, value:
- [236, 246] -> 5.05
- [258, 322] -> 4.08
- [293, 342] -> 3.96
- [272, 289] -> 4.55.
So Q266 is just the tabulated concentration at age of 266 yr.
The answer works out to 4.76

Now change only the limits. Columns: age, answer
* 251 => 4.99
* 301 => 3.06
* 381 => 4.91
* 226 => 4.86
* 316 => 3.82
